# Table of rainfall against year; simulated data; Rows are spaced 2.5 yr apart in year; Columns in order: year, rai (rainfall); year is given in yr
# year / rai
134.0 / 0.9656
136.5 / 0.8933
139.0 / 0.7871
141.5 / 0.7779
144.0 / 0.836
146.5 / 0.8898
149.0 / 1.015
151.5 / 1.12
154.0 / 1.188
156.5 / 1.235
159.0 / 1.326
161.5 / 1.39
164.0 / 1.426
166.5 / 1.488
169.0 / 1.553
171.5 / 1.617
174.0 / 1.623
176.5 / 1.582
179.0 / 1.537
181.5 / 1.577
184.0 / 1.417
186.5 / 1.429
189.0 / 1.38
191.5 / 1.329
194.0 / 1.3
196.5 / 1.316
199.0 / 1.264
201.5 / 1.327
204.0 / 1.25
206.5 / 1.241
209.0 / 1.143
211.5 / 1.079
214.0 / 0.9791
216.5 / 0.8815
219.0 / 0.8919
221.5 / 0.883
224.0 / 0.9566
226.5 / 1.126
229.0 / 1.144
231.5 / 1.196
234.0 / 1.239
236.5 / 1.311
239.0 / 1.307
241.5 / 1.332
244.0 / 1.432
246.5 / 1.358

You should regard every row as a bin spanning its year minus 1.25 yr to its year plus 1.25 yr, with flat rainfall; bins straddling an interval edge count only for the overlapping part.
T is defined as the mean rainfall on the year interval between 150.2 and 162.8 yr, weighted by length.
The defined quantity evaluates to 1.25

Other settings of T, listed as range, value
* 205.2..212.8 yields 1.15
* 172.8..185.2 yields 1.55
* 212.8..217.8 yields 0.929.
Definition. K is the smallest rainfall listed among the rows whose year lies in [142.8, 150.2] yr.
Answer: 0.836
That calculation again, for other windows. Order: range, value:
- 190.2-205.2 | 1.25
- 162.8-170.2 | 1.426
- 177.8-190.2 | 1.38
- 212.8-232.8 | 0.8815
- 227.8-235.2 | 1.144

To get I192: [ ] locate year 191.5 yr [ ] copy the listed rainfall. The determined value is 1.329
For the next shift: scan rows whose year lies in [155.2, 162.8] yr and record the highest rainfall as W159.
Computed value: 1.39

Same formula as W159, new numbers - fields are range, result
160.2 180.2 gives 1.623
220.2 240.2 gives 1.311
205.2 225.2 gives 1.241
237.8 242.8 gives 1.332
